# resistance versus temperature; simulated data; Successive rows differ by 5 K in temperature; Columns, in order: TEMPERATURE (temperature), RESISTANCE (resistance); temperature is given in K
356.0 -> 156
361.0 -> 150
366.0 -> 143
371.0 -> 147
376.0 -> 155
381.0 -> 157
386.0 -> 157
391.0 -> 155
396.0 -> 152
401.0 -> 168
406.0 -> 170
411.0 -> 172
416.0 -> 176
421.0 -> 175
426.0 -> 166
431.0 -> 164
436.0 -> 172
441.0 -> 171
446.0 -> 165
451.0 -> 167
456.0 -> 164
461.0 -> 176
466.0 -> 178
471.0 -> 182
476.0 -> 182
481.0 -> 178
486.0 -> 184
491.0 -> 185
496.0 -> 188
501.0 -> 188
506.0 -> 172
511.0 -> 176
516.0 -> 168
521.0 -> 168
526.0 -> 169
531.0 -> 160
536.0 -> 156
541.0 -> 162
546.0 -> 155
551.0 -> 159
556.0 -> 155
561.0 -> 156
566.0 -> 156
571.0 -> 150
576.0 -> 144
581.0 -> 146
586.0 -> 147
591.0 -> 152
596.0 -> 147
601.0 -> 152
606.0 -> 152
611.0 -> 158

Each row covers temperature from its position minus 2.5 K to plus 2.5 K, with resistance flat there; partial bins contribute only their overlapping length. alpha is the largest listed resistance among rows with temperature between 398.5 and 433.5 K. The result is 176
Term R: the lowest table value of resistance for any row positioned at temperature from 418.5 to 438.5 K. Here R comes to 164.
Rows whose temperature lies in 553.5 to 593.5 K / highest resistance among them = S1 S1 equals 156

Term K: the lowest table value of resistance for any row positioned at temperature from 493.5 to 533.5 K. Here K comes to 160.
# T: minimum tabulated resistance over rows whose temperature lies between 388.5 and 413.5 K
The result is 152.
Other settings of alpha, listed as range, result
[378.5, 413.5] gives 172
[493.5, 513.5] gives 188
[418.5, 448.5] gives 175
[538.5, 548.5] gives 162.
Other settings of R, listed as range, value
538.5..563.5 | 155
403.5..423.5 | 170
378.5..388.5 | 157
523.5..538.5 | 156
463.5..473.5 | 178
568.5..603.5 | 144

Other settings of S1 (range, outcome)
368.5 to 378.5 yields 155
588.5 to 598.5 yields 152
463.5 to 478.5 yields 182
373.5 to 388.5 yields 157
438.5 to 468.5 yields 178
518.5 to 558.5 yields 169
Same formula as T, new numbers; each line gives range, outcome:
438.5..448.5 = 165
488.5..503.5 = 185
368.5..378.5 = 147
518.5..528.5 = 168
